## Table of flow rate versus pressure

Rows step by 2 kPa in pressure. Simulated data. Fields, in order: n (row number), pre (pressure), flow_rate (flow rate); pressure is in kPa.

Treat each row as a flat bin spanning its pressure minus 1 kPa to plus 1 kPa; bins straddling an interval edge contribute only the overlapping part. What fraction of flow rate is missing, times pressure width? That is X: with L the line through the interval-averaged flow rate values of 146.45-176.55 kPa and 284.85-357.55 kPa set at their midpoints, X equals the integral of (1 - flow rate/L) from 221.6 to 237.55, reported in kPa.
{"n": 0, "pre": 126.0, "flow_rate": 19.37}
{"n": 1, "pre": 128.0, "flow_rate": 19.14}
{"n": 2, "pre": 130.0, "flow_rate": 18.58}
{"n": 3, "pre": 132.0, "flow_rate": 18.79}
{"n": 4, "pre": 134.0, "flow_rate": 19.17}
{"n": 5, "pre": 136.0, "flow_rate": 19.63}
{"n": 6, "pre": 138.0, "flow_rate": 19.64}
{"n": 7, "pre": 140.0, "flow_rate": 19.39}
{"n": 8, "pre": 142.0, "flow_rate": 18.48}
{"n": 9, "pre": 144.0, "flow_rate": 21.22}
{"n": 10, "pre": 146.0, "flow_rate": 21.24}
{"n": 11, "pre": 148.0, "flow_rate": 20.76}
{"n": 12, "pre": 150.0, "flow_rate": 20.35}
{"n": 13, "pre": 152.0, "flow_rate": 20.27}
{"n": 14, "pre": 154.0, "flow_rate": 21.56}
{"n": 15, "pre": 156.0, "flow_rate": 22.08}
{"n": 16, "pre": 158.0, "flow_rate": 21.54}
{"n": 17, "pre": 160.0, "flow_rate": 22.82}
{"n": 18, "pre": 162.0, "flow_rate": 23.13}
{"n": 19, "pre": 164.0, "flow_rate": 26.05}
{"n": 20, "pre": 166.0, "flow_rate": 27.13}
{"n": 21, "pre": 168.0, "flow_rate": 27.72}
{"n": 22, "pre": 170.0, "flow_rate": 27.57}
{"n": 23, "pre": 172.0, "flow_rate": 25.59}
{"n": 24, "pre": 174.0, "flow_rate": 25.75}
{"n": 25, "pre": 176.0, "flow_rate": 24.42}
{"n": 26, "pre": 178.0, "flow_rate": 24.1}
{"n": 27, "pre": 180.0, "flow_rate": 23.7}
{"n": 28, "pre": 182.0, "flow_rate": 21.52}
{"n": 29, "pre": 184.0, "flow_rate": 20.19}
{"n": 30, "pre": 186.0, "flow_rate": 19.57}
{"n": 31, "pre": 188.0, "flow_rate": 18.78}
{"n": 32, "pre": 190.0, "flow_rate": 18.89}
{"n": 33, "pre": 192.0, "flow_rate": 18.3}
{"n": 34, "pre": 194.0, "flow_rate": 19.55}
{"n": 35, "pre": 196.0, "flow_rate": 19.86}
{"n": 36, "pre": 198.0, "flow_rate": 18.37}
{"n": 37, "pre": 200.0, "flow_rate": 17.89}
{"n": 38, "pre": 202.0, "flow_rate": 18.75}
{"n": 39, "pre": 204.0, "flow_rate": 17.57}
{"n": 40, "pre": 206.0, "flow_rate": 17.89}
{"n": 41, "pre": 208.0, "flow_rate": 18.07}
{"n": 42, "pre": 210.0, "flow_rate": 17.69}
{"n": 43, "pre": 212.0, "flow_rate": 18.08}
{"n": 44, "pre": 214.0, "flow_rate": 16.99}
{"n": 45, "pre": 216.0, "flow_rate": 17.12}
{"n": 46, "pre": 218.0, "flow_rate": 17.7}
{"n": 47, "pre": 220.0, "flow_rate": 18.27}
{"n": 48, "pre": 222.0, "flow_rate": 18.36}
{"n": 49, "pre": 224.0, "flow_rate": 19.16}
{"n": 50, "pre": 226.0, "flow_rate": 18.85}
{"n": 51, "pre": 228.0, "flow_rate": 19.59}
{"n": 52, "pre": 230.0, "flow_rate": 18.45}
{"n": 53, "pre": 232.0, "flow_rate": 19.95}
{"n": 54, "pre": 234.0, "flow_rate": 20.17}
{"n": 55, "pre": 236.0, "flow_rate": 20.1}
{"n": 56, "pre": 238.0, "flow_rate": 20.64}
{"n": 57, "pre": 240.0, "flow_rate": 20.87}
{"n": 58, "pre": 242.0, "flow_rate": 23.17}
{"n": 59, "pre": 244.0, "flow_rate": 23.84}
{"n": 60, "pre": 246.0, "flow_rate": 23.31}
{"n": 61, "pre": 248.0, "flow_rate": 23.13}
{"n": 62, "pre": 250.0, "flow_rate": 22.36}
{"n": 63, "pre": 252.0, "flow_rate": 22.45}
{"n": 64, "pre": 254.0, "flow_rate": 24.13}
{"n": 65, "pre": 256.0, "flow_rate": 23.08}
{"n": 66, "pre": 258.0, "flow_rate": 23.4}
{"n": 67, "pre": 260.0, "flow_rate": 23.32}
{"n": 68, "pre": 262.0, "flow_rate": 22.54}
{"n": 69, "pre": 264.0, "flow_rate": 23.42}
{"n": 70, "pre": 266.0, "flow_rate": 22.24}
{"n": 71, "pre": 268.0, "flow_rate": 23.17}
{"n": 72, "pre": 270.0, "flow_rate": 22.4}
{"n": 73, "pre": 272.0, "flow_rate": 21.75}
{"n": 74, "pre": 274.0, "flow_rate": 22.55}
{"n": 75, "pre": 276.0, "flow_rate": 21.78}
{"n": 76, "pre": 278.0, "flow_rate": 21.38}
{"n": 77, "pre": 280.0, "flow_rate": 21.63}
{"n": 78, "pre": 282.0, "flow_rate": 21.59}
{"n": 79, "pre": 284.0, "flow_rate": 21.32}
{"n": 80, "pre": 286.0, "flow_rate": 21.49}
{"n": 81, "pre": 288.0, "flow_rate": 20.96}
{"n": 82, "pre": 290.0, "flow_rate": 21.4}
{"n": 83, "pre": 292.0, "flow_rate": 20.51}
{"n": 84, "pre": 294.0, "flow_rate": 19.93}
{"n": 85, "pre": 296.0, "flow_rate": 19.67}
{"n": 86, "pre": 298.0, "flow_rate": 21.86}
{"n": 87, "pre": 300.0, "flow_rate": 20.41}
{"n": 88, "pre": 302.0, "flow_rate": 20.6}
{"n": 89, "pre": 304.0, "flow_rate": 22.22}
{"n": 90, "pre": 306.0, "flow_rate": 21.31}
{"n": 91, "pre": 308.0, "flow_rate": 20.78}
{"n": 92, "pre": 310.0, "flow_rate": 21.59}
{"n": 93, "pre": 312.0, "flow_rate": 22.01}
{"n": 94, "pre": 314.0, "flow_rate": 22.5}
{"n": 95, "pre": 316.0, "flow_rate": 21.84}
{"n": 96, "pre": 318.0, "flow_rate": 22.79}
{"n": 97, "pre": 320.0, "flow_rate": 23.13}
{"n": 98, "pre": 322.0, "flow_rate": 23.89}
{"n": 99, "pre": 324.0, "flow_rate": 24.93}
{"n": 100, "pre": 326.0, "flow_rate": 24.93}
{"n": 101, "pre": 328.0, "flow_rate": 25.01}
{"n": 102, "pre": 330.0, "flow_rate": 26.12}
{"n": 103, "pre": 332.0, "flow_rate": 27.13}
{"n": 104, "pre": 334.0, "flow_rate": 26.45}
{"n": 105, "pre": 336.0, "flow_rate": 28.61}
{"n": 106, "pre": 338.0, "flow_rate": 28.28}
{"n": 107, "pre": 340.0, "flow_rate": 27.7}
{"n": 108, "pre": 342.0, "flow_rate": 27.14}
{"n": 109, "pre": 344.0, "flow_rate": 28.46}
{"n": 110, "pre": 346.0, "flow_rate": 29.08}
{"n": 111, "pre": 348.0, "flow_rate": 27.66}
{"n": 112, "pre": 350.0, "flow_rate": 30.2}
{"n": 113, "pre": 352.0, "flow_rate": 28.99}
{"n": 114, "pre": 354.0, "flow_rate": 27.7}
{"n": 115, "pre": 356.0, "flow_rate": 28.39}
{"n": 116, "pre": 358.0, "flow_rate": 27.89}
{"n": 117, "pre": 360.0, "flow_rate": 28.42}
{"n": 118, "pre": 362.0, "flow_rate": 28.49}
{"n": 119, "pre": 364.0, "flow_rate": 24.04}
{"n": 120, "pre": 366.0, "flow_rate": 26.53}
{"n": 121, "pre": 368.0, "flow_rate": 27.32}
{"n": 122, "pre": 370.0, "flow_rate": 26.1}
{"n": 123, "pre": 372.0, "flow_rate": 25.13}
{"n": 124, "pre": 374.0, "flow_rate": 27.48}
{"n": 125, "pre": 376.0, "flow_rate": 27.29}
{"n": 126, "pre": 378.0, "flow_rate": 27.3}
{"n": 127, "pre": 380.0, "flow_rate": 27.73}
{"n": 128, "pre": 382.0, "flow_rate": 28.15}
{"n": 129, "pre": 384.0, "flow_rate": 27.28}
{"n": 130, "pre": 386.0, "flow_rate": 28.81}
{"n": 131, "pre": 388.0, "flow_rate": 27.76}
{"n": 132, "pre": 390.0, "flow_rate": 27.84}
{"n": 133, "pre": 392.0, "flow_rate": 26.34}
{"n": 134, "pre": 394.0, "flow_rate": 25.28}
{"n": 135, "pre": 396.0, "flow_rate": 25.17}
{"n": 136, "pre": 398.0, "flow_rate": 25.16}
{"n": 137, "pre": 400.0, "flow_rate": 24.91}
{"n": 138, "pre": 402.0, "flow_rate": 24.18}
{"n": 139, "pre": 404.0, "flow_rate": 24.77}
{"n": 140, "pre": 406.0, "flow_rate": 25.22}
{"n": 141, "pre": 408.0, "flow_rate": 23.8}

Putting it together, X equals 3.05 kPa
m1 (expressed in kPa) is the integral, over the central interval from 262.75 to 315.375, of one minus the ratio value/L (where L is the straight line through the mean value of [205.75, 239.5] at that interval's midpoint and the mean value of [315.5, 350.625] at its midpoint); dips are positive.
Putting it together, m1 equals 3.7 kPa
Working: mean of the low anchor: 18.7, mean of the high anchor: 26.3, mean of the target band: 21.6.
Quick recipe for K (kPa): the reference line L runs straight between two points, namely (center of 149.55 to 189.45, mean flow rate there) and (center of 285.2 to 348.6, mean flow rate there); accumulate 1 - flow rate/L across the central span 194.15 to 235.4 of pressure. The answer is 8.62 kPa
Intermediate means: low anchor 23.2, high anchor 23.7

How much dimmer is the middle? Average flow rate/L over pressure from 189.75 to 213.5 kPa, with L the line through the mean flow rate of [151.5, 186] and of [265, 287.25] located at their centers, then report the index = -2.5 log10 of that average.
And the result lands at 0.25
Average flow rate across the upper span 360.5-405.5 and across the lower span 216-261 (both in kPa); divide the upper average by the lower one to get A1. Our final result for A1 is 1.26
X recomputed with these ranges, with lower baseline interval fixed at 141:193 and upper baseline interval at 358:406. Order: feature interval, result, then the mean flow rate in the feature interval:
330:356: -2.2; 28.1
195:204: 1.7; 18.6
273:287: 1.7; 21.7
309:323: 1.5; 22.5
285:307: 3.5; 20.9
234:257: 1.5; 22.4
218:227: 1.9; 18.6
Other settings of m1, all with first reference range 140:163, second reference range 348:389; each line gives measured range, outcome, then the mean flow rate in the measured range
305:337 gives 2.7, 23.9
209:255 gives 6.6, 20.2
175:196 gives 1.2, 20.9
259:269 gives 0.6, 22.9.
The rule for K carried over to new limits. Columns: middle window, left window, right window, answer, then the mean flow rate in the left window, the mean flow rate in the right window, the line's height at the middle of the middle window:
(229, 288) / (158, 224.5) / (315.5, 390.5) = 3.33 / 20.8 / 26.9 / 23.4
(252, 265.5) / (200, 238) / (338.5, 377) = -1.34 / 18.5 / 27.6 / 21.1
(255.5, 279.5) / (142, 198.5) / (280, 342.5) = 0.28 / 22.2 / 23.1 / 22.8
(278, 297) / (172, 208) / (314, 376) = 2.60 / 20.4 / 26.6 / 24.3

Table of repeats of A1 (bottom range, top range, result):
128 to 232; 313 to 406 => 1.29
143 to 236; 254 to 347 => 1.12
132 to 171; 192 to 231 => 0.83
